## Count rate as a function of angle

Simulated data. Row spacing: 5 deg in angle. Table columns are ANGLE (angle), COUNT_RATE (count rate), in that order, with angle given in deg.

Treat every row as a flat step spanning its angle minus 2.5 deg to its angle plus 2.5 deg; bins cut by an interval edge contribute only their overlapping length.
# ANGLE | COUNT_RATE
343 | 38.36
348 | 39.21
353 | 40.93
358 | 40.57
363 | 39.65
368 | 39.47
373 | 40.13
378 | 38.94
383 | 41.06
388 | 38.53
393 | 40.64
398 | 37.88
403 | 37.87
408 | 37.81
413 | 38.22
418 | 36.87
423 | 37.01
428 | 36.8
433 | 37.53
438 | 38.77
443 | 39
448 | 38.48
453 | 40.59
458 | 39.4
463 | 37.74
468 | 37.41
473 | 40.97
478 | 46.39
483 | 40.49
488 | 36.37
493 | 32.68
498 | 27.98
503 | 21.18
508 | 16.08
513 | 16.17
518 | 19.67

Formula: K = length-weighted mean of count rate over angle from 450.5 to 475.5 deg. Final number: 39.2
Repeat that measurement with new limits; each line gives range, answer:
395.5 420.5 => 37.7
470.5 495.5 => 39.4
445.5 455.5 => 39.5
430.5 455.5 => 38.9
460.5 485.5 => 40.6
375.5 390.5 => 39.5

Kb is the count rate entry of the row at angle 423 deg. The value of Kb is 37.01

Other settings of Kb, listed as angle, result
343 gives 38.36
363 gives 39.65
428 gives 36.8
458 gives 39.4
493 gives 32.68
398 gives 37.88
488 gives 36.37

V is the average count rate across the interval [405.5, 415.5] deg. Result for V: 38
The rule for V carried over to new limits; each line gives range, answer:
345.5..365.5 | 40.1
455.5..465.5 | 38.6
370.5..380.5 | 39.5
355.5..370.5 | 39.9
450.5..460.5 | 40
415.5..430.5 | 36.9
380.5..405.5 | 39.2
